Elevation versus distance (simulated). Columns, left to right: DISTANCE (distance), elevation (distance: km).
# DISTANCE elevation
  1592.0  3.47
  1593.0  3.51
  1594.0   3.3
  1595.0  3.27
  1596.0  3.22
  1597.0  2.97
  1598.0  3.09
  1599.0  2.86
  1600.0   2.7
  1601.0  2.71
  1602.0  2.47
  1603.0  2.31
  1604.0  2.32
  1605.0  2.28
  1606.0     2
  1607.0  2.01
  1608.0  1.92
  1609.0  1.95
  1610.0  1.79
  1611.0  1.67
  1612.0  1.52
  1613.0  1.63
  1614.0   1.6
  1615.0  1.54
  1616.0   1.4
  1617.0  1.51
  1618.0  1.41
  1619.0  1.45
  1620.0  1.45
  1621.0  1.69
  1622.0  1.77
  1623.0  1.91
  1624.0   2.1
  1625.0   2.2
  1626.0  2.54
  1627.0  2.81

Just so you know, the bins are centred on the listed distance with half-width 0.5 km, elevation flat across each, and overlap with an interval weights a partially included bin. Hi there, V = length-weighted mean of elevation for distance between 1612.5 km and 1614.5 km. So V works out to 1.61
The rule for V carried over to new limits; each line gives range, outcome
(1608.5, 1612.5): 1.73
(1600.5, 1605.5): 2.42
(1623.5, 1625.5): 2.15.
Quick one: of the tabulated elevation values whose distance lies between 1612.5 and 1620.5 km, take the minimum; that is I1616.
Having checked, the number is 1.4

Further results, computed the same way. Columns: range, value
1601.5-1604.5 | 2.31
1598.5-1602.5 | 2.47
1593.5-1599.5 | 2.86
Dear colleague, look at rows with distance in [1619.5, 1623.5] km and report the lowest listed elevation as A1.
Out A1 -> 1.45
